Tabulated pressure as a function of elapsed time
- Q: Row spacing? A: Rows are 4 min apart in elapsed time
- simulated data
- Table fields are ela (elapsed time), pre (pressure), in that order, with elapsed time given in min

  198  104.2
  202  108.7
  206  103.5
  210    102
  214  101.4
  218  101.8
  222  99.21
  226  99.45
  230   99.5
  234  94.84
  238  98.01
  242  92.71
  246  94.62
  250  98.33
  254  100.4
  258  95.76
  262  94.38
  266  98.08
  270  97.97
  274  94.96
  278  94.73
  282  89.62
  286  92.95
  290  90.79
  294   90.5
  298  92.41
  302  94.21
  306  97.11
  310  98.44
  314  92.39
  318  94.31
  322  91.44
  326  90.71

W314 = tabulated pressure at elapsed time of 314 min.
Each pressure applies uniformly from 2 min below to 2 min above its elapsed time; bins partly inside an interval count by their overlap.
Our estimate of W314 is 92.39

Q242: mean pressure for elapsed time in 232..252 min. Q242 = 95.7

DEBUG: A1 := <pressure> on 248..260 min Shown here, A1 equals 98.2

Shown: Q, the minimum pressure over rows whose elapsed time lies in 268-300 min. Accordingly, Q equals 89.62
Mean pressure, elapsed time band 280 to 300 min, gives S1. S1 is 91.3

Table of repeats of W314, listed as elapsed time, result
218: 101.8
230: 99.5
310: 98.44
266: 98.08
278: 94.73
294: 90.5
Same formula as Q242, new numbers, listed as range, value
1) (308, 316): 95.4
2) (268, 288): 94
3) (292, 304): 92.4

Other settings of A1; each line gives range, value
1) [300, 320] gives 95.3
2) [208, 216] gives 102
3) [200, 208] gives 106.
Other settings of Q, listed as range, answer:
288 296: 90.5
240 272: 92.71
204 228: 99.21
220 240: 94.84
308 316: 92.39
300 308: 94.21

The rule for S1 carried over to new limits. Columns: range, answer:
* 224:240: 98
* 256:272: 96.5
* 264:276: 97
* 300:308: 95.7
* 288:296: 90.6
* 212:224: 101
